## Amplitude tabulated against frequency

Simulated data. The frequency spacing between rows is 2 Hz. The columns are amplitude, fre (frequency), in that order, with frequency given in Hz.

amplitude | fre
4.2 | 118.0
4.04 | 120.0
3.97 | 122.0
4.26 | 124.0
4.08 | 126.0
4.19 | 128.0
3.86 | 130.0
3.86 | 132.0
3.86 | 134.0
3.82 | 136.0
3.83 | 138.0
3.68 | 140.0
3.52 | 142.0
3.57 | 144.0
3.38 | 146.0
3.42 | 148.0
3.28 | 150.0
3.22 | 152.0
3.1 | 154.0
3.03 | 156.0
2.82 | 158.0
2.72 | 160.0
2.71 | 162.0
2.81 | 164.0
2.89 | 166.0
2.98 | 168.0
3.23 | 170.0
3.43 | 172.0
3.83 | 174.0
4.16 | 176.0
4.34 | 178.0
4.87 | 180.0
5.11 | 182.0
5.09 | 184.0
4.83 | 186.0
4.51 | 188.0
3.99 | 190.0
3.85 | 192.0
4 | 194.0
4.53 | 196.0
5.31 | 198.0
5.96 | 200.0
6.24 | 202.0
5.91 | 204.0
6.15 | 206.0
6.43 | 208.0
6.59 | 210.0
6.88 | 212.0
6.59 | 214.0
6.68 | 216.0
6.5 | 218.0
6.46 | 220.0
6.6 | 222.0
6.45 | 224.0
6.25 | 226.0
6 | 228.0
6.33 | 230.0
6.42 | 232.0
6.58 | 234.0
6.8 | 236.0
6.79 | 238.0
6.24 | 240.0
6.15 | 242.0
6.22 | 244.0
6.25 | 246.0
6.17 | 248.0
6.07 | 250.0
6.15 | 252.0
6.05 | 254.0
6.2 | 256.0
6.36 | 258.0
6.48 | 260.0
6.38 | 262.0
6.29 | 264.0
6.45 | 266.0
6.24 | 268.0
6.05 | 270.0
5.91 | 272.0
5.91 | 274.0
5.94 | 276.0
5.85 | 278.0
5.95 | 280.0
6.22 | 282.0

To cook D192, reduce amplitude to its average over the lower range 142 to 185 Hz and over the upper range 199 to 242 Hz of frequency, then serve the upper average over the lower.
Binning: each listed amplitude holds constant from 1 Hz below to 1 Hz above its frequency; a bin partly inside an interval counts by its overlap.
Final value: 1.82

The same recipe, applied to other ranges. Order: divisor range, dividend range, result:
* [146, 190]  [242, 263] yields 1.71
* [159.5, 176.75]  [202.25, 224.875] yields 2.02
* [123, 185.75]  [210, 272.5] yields 1.74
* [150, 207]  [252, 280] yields 1.50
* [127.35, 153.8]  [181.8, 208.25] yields 1.41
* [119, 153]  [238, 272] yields 1.66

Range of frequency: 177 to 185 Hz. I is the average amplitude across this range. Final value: 4.85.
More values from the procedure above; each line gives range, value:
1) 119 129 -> 4.11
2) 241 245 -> 6.19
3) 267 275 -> 6.03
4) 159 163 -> 2.71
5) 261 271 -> 6.28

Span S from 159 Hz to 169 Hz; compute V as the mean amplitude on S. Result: 2.82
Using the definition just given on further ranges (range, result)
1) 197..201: 5.63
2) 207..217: 6.63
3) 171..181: 4.13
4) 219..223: 6.53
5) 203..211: 6.27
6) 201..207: 6.1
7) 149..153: 3.25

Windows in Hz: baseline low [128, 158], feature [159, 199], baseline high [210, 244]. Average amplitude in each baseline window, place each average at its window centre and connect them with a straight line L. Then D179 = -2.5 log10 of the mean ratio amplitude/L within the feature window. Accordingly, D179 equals 0.22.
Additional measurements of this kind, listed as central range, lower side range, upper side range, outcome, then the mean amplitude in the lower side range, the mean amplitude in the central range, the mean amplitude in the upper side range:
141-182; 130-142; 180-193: 0.227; 3.79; 3.41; 4.59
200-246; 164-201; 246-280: -0.231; 4.23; 6.41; 6.15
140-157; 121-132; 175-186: 0.281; 4.05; 3.34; 4.72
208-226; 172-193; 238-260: -0.223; 4.41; 6.57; 6.23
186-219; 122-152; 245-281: -0.120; 3.75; 5.61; 6.15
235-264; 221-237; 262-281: -0.008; 6.43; 6.31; 6.08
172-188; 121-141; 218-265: 0.111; 3.94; 4.53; 6.34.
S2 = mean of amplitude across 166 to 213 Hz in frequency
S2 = 4.84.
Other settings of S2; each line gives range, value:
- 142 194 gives 3.65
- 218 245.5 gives 6.41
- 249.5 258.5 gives 6.16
